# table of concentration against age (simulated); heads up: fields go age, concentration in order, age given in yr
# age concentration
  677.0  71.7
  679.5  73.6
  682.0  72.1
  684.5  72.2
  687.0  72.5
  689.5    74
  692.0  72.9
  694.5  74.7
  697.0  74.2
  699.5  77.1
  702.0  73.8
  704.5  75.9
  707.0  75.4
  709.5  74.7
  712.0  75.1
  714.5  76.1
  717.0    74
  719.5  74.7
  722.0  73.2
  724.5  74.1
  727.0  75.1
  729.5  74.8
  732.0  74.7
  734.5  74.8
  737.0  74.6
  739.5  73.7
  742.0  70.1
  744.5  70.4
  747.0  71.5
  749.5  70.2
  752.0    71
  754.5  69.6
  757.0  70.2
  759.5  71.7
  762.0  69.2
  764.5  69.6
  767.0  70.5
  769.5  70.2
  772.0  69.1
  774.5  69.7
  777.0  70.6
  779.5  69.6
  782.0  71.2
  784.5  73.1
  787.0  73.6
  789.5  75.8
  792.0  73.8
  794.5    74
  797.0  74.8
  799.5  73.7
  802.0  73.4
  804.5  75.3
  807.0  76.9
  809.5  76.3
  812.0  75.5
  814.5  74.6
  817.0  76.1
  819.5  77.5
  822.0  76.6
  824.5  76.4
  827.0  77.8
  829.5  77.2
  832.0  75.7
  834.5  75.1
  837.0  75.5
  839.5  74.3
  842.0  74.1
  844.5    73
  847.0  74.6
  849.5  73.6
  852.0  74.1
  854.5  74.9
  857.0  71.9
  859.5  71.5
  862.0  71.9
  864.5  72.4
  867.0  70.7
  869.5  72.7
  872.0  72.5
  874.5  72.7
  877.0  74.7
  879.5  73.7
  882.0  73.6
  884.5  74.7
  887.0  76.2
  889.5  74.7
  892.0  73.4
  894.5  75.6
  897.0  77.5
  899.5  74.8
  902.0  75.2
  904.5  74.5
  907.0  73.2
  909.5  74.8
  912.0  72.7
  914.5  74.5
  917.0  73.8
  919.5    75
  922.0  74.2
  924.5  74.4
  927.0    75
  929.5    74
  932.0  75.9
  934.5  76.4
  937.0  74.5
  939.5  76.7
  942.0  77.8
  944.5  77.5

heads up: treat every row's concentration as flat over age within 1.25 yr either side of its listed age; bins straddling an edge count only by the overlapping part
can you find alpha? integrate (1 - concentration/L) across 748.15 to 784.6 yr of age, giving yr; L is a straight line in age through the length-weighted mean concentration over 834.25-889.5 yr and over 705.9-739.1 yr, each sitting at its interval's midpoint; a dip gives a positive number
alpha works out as 2.0 yr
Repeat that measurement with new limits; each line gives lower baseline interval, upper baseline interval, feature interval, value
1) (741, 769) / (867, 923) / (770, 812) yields -1.08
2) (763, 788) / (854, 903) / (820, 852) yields -1.26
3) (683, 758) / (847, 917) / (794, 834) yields -1.12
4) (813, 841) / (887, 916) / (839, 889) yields 1.31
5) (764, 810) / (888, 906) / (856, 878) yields 0.63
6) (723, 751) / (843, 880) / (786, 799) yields -0.24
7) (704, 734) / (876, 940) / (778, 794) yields 0.41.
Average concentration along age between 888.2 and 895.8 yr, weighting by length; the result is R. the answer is 74.6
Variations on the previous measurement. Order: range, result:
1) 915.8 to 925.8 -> 74.4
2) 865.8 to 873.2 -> 72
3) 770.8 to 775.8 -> 69.4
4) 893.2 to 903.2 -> 75.8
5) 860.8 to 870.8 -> 71.9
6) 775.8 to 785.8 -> 71.1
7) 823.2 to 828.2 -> 77.1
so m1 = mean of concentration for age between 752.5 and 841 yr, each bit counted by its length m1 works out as 73.5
